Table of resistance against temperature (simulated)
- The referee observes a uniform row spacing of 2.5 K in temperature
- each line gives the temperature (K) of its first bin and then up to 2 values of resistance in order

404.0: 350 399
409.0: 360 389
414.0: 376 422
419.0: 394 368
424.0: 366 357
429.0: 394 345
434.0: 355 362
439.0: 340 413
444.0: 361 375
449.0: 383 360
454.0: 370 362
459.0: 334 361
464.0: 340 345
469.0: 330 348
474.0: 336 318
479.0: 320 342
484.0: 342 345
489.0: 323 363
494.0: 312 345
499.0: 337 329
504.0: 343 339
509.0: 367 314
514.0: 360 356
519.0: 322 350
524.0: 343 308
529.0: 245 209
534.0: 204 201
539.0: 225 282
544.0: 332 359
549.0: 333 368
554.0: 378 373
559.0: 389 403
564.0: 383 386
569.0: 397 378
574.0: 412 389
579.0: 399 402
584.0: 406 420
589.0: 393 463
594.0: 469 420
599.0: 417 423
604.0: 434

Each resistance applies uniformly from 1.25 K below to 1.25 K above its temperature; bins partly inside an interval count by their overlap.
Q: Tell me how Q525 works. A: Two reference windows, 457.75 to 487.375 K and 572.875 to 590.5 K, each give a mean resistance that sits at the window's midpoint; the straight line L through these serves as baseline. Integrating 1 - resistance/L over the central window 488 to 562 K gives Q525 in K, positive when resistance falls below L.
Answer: 9.3 K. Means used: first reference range 338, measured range 323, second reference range 404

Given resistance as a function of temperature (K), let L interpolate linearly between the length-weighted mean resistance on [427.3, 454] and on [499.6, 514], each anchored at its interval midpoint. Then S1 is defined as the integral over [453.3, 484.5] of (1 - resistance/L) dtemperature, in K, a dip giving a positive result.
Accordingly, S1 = 1.3 K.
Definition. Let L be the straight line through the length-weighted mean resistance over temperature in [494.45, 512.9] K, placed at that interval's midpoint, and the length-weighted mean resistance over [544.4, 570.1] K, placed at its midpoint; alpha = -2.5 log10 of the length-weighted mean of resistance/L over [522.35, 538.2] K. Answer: 0.37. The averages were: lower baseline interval 338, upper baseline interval 375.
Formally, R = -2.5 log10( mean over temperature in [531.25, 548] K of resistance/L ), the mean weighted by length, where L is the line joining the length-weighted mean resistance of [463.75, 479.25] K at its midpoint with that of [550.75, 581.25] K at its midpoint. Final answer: 0.38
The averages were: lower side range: 334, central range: 263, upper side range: 389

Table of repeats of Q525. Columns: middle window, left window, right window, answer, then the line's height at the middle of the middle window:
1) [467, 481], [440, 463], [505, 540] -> 0.6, 346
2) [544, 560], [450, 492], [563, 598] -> 1.1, 392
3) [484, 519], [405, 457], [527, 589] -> 1.7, 358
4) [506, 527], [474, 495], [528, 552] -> -3.0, 299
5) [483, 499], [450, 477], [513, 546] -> -0.8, 323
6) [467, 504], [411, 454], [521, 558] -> 0.2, 337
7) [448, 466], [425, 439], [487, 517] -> -0.2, 353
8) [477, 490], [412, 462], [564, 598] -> 1.7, 383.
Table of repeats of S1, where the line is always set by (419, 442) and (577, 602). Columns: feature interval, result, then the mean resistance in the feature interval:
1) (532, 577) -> 7.5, 341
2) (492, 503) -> 1.6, 333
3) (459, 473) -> 1.3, 344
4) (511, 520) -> 1.2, 340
